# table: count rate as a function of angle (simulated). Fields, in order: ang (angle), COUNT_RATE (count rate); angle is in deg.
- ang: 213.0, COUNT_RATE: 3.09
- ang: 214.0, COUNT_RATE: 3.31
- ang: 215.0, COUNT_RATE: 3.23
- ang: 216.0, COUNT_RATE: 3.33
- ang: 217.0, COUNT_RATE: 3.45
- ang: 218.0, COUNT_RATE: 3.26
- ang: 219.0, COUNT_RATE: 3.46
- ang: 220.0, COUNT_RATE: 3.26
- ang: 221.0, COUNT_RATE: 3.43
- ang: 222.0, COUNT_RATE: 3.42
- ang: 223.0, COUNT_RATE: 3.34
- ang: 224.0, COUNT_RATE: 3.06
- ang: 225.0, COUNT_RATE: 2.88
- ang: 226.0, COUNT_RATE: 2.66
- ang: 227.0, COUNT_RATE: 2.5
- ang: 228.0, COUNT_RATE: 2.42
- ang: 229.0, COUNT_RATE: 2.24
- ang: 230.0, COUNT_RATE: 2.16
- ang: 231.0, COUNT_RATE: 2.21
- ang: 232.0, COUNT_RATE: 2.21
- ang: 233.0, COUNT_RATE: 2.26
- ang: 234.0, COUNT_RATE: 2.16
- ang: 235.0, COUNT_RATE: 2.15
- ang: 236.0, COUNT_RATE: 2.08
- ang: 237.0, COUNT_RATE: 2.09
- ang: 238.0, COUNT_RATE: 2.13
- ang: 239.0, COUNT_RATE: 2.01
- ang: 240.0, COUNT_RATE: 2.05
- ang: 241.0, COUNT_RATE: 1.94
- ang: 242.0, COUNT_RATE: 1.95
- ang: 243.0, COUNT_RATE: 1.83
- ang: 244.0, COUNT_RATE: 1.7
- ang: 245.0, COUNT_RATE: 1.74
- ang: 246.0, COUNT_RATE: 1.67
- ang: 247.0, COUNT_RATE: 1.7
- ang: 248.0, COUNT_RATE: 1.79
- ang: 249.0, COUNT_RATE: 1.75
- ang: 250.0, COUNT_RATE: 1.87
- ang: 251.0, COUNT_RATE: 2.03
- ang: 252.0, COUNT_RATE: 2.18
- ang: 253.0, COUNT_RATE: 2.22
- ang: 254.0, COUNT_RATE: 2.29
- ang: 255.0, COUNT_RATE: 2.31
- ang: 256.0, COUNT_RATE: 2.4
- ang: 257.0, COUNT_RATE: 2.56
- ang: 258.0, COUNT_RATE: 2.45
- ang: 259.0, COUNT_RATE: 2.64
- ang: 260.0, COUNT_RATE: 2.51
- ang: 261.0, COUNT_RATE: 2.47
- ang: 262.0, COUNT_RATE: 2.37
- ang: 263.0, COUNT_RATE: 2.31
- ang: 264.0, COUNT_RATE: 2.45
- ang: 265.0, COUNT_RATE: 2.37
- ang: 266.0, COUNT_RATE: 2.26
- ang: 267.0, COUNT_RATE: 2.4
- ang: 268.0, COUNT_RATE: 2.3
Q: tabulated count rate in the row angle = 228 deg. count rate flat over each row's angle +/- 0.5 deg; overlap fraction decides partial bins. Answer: 2.42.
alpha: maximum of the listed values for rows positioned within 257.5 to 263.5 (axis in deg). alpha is 2.64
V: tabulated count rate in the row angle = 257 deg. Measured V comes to 2.56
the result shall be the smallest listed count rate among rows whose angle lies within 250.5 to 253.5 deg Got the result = 2.03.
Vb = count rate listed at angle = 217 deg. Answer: 3.45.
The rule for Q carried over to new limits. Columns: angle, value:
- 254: 2.29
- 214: 3.31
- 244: 1.7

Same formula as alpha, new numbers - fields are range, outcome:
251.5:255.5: 2.31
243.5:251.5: 2.03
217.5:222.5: 3.46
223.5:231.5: 3.06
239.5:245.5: 2.05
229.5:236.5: 2.26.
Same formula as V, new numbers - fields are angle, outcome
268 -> 2.3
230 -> 2.16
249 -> 1.75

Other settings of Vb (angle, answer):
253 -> 2.22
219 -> 3.46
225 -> 2.88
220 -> 3.26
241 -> 1.94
